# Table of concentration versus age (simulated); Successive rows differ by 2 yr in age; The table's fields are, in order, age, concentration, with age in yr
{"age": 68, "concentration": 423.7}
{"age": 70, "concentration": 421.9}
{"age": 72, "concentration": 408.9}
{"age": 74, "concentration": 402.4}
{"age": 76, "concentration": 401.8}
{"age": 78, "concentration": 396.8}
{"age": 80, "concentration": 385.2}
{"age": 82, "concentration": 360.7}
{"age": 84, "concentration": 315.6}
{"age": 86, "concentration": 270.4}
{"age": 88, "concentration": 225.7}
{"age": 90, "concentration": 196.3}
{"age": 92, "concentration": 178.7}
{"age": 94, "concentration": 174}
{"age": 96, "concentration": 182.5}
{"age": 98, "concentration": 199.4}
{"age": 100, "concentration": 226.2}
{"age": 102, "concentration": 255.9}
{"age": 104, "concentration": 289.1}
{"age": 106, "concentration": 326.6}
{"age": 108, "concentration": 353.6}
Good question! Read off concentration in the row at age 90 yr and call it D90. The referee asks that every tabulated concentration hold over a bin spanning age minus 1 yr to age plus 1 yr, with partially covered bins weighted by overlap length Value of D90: 196.3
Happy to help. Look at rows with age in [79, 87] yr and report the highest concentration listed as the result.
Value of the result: 385.2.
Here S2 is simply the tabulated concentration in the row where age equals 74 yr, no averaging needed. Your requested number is 402.4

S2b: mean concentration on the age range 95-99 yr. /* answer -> 191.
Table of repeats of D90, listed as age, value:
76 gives 401.8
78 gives 396.8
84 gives 315.6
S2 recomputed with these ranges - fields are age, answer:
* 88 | 225.7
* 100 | 226.2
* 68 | 423.7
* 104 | 289.1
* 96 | 182.5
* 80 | 385.2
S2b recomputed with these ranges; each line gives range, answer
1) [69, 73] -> 415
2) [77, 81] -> 391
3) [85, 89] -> 248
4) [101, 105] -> 272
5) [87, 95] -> 194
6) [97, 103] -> 227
